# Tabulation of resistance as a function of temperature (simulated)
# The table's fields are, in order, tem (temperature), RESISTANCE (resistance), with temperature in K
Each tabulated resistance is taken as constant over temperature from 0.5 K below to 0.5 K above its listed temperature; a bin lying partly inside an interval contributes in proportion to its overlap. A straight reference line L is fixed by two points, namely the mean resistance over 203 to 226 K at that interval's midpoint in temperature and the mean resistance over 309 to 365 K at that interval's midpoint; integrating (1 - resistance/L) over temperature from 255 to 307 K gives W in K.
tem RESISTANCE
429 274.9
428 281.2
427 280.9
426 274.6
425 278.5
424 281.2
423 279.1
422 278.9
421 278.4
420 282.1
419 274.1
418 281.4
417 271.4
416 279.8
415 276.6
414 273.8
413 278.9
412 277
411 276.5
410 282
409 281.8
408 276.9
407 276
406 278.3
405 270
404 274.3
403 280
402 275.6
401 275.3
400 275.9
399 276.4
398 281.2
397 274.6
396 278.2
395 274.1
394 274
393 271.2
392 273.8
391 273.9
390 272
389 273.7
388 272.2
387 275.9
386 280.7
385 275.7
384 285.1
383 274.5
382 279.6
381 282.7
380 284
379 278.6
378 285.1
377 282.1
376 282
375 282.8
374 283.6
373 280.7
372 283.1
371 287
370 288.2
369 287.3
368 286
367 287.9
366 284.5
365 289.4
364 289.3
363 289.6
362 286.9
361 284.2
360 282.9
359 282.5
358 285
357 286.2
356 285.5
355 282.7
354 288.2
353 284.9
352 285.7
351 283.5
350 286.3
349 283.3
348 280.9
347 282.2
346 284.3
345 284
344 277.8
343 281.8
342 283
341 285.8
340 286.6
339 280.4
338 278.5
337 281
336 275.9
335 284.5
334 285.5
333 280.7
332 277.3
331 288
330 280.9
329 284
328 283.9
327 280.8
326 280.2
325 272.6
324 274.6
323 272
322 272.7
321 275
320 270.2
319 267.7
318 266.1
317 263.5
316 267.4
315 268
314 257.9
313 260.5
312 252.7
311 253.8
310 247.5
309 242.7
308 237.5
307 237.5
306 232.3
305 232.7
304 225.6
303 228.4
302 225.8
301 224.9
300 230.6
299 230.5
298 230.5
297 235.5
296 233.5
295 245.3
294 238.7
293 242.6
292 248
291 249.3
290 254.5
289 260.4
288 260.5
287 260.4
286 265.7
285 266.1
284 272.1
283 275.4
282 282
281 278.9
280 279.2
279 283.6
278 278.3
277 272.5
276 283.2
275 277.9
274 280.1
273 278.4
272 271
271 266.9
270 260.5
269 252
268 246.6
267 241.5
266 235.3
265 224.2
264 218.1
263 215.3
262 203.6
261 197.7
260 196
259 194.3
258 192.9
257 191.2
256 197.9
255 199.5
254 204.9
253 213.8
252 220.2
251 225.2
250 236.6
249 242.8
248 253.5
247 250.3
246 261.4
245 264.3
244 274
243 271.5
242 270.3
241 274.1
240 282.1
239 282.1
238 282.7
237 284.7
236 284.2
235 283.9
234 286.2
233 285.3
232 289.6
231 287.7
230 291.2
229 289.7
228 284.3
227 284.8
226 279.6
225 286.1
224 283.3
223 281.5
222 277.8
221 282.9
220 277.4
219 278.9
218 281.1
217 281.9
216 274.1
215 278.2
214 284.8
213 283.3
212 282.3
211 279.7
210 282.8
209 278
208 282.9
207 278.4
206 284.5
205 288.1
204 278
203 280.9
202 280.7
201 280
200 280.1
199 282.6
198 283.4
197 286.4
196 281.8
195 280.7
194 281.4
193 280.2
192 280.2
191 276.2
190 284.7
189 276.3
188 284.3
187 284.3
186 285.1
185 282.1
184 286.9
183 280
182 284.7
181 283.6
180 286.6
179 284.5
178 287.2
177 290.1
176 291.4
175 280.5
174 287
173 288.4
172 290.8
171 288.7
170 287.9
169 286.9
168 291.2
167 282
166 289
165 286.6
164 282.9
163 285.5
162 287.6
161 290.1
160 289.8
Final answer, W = 6.6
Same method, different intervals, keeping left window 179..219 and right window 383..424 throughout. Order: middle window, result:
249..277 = 4.9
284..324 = 4.2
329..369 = -0.9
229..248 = 0.2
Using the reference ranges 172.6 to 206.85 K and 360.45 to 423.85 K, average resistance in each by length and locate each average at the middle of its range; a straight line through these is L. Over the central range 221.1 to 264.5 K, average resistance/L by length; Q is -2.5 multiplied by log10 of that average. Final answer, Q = 0.118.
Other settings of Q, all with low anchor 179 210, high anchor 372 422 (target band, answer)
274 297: 0.066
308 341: 0.029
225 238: -0.017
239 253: 0.104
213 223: 0.007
